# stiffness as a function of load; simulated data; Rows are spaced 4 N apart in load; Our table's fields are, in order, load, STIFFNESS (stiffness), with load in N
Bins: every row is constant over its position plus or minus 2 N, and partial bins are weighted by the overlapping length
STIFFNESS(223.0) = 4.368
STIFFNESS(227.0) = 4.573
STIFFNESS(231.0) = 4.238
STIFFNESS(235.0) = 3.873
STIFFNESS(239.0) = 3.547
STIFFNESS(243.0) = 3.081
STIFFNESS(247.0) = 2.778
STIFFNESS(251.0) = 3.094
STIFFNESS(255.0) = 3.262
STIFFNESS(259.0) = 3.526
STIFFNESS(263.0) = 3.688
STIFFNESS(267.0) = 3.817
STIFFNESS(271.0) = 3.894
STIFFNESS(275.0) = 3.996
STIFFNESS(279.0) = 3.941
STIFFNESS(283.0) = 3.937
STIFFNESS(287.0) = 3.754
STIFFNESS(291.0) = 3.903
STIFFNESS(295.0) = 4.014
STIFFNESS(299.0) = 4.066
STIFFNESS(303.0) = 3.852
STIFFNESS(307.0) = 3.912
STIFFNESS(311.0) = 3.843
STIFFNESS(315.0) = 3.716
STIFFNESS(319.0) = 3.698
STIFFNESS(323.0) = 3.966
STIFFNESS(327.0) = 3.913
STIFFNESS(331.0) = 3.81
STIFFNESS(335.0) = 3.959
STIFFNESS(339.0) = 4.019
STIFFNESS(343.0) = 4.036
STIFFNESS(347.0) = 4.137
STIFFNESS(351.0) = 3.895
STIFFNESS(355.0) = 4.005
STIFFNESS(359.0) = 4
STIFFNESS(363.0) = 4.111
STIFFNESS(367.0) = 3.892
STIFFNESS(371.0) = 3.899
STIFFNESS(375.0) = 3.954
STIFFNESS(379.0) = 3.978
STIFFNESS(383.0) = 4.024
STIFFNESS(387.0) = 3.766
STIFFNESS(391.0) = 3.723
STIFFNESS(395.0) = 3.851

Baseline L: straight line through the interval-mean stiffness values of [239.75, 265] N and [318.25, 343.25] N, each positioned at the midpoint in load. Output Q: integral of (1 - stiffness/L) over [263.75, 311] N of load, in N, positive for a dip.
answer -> -4.8 N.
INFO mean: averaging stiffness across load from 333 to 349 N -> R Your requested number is 4.04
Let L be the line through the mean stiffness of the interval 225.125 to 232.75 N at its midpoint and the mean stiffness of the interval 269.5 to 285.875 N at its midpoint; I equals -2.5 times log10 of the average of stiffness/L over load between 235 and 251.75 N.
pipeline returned 0.308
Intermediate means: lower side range 4.41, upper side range 3.93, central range 3.22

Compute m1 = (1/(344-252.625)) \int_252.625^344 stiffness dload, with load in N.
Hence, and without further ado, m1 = 3.84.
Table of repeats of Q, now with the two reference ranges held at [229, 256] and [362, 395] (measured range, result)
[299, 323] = -1.15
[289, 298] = -0.92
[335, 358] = -1.34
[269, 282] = -1.50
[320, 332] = -0.54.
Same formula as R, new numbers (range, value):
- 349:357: 3.95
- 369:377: 3.93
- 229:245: 3.68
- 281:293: 3.86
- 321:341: 3.93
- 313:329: 3.82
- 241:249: 2.93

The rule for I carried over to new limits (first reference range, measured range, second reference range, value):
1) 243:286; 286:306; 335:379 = -0.06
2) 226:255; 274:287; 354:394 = -0.08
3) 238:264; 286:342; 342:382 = -0.06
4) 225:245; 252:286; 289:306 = 0.05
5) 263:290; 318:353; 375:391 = -0.01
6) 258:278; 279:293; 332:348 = -0.01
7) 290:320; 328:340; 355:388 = 0.00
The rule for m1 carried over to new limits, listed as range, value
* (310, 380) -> 3.94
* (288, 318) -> 3.89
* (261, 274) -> 3.81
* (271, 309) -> 3.93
